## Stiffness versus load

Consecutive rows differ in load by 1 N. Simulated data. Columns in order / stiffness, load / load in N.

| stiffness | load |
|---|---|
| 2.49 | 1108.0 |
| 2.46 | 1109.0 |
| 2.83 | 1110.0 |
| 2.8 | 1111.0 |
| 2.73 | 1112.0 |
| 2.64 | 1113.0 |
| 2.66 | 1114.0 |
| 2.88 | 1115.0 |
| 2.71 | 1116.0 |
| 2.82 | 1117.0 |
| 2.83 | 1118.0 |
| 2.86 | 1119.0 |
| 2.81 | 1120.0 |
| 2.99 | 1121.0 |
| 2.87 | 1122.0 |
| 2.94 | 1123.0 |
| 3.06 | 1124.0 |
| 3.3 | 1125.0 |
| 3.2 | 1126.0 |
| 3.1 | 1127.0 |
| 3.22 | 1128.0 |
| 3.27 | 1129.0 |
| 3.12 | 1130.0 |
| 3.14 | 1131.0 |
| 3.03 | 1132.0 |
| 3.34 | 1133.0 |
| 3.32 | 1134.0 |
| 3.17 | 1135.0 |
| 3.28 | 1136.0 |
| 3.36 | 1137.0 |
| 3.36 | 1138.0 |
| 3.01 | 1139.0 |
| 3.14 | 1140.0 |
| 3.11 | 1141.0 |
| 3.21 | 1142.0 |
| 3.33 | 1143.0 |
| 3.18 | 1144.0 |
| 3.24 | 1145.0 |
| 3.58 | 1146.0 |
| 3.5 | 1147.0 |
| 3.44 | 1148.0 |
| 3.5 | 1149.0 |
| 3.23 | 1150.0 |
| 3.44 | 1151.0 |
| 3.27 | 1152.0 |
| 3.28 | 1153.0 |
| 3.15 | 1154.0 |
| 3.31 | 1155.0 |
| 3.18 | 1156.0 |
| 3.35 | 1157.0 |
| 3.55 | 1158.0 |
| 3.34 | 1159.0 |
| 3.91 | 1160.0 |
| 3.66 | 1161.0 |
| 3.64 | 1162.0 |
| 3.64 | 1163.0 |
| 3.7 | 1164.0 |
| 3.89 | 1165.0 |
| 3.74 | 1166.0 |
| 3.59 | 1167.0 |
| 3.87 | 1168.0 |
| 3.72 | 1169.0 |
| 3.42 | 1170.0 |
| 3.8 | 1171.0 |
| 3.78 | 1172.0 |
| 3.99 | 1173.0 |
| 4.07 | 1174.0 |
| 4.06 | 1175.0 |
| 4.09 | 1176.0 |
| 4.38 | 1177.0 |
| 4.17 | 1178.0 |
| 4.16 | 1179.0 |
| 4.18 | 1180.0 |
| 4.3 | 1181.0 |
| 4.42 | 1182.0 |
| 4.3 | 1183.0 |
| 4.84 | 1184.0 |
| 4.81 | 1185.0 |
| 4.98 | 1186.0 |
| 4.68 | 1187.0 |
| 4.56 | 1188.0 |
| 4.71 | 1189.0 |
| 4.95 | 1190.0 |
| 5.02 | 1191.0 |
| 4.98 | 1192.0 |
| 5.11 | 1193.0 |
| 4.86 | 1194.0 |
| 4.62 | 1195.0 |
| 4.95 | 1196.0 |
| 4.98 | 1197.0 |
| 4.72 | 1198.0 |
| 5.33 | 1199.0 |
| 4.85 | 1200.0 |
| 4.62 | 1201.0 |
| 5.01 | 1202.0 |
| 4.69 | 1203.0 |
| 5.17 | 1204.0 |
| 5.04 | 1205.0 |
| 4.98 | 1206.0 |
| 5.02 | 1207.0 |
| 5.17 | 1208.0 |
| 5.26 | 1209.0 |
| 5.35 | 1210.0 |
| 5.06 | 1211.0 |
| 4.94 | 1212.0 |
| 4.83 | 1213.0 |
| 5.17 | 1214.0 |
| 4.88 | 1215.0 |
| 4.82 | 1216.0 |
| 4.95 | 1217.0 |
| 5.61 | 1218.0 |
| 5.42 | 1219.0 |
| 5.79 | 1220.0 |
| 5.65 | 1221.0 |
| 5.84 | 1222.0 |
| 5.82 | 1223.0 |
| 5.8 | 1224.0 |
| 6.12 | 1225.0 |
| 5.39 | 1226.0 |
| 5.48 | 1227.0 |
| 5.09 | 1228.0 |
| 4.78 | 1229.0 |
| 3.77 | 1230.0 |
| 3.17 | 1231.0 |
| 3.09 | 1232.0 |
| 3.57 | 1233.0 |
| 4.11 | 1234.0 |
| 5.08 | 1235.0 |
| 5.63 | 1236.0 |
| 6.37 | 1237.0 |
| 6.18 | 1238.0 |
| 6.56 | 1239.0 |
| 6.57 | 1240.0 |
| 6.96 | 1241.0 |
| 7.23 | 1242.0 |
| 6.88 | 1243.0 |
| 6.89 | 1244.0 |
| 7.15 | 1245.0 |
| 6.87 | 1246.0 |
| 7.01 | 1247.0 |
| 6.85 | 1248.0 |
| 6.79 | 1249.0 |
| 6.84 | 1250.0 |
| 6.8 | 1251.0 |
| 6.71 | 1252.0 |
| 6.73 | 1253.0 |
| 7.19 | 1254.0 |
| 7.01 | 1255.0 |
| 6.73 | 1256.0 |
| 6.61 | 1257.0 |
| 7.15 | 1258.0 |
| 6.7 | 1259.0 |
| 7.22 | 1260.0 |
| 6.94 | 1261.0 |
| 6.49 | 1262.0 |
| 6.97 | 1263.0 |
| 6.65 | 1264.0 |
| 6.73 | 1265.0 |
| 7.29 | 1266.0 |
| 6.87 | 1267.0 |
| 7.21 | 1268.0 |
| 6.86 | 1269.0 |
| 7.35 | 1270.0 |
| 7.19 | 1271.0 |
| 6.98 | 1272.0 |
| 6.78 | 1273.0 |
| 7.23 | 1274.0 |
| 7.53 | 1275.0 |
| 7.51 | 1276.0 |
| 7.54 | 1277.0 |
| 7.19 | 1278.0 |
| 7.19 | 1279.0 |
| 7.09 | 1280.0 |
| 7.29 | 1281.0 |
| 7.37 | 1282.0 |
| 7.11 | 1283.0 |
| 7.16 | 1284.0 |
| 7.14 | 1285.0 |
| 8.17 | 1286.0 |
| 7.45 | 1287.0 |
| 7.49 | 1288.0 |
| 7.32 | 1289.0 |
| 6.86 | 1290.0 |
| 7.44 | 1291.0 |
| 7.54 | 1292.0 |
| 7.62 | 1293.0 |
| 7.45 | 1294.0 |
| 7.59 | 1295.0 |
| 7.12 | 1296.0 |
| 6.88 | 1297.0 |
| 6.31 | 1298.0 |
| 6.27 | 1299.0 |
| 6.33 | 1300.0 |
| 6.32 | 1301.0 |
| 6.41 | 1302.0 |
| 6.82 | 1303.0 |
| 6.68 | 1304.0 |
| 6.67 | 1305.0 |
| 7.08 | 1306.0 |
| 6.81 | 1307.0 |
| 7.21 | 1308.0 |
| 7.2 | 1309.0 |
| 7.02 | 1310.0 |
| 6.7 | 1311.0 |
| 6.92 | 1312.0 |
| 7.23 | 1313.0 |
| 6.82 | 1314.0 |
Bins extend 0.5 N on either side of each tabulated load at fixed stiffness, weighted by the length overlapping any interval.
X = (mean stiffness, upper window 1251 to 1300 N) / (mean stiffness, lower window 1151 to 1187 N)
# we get 1.83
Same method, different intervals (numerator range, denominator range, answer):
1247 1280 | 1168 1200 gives 1.56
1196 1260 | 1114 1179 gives 1.68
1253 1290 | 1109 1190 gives 2.03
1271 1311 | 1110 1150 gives 2.29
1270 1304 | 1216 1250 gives 1.25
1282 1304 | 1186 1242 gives 1.38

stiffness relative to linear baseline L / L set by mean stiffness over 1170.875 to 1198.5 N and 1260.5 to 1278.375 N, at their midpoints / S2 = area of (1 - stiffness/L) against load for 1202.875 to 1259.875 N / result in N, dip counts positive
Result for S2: 1.79 N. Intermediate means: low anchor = 4.53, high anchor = 7.07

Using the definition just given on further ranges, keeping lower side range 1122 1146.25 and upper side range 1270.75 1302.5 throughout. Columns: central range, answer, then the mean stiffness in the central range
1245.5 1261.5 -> -1.51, 6.88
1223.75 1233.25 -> 1.70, 4.62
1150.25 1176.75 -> 2.19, 3.64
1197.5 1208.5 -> 0.04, 4.96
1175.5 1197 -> -0.37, 4.63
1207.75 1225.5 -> -0.07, 5.36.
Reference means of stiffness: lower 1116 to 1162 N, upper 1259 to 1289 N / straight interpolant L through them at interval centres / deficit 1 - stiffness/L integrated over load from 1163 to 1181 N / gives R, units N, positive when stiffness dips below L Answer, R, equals 1.2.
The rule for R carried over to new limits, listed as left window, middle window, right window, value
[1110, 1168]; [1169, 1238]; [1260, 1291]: 3.6 N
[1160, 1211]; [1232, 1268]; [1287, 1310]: -3.8 N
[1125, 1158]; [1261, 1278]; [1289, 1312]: -2.3 N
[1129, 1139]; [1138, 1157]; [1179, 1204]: 1.6 N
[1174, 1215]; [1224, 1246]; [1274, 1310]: 0.8 N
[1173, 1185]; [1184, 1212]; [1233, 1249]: -0.2 N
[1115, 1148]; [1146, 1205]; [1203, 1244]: 0.8 N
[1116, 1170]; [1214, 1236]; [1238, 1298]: 2.9 N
